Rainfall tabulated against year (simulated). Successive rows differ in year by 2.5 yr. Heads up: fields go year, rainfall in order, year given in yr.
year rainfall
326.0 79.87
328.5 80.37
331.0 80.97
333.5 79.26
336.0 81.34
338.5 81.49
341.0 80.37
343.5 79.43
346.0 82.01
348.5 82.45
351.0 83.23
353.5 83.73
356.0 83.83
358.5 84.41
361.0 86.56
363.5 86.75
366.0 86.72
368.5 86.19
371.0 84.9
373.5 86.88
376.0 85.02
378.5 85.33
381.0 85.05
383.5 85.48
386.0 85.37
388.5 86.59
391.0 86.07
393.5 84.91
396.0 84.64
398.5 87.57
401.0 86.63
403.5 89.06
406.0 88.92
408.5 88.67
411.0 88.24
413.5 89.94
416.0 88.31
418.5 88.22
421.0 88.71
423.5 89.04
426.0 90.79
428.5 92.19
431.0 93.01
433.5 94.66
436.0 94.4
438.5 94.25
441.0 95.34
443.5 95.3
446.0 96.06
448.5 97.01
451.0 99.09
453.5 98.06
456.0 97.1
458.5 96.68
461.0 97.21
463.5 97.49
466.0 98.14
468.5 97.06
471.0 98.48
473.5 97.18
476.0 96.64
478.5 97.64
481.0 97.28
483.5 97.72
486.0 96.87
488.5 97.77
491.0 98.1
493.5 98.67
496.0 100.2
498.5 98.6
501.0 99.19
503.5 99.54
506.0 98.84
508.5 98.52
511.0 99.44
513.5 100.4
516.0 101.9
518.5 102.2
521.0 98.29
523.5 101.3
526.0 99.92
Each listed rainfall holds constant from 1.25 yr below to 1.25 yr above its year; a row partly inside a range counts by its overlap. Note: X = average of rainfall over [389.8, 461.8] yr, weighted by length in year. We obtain 91.7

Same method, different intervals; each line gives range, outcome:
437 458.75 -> 96.5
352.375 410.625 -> 86.1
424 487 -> 96.1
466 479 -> 97.5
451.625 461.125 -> 97.4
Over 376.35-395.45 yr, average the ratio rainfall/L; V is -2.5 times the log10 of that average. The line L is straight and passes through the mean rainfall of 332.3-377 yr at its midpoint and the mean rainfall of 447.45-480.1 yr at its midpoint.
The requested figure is 0.03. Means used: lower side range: 83.6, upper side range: 97.5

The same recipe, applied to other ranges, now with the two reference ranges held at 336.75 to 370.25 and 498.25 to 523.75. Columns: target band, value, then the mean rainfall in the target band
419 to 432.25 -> 0.01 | 90.6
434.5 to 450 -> -0.03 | 95.4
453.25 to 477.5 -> -0.03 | 97.4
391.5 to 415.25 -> 0.01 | 87.6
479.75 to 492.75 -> 0.00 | 97.6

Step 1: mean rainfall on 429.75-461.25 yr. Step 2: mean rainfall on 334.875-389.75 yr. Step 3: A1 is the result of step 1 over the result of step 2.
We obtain 1.14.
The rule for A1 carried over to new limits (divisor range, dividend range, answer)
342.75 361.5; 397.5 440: 1.08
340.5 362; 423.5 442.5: 1.12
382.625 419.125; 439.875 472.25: 1.11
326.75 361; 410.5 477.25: 1.15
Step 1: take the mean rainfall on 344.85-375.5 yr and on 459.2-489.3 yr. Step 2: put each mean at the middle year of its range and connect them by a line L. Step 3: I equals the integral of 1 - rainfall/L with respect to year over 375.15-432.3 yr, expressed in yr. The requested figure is 1.2 yr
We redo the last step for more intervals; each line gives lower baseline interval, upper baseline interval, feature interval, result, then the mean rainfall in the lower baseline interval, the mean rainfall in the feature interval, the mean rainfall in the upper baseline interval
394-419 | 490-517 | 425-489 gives -1.65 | 87.9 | 96.3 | 99.4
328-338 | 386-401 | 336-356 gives -0.04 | 80.6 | 81.9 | 86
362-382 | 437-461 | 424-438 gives 0.18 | 85.9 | 92.9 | 96.6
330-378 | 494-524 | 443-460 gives -0.61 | 83.5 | 97.1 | 99.8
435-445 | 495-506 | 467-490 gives 0.06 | 94.9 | 97.4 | 99.3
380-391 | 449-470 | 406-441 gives 0.35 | 85.7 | 90.9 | 97.6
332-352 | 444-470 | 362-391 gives 0.05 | 81.2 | 85.9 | 97.3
